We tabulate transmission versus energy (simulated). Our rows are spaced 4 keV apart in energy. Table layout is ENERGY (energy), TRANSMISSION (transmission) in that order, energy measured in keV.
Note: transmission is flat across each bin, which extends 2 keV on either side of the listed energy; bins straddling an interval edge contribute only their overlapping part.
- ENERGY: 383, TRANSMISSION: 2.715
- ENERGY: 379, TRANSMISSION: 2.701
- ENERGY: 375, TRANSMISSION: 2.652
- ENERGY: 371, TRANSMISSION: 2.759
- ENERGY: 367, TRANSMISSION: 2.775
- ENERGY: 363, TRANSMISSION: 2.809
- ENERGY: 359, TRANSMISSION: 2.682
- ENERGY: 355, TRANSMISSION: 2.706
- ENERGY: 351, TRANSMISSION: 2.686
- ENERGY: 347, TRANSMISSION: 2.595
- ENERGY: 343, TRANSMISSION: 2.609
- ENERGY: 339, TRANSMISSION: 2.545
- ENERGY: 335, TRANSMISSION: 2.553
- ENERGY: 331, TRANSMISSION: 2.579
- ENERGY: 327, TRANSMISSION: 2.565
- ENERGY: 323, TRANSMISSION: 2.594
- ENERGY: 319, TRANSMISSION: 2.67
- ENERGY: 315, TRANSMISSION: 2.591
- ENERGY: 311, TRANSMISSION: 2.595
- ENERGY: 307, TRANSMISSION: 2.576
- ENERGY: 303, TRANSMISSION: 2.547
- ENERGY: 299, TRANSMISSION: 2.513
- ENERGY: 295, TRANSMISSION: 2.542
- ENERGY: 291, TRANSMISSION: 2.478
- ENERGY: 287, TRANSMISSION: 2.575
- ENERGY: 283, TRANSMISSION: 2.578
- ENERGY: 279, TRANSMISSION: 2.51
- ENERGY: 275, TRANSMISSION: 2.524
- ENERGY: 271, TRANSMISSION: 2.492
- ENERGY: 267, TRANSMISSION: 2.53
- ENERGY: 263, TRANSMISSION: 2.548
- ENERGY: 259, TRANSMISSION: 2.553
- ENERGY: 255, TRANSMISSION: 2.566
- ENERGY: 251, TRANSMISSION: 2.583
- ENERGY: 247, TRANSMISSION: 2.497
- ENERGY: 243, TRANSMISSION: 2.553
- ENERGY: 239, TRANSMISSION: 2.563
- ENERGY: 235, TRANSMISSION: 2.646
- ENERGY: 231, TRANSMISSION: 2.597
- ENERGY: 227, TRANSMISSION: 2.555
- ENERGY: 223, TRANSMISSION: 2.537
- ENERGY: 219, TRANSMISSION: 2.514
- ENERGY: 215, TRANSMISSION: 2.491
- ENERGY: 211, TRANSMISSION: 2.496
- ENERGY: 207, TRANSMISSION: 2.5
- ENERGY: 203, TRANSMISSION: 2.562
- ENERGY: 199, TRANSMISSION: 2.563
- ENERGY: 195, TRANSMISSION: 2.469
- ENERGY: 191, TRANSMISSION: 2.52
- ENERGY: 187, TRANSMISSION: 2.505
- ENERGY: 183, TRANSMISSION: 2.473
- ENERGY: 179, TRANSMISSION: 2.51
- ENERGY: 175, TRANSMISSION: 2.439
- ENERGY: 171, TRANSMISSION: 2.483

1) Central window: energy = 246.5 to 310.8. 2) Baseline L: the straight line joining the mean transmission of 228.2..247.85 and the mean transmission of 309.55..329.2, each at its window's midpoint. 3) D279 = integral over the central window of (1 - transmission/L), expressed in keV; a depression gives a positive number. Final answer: 1.2 keV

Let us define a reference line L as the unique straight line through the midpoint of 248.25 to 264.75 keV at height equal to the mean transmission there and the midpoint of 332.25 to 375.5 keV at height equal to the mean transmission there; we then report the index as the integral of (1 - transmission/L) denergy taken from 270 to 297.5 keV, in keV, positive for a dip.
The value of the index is 0.6 keV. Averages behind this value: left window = 2.56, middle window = 2.53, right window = 2.67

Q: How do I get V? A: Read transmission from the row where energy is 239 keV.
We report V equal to 2.563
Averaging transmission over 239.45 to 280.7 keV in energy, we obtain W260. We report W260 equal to 2.54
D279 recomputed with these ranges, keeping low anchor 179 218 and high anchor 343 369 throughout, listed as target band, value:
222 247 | -0.17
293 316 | 0.69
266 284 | 0.54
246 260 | 0.12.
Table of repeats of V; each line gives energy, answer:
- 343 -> 2.609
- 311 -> 2.595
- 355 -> 2.706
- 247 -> 2.497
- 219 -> 2.514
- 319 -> 2.67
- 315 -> 2.591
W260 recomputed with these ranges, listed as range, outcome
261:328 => 2.55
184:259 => 2.54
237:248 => 2.54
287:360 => 2.59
